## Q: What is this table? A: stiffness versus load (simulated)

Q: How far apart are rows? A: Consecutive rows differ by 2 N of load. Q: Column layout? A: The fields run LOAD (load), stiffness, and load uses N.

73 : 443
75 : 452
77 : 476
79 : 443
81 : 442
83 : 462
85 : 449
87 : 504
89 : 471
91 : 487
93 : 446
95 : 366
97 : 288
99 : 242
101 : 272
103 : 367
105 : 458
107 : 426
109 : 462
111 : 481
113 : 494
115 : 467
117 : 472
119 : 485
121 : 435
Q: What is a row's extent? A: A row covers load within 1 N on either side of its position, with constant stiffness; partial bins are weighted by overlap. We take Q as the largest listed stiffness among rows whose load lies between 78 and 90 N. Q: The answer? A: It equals 504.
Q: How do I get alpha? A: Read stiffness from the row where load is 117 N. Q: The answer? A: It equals 472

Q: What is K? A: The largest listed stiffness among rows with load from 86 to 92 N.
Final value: 504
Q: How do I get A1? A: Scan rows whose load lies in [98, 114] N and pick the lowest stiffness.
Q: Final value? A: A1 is 242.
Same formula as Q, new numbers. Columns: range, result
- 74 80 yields 476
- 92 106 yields 458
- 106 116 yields 494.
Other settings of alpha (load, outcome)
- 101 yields 272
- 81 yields 442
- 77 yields 476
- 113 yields 494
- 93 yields 446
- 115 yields 467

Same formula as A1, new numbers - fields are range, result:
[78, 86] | 442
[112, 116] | 467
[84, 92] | 449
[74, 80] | 443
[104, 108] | 426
